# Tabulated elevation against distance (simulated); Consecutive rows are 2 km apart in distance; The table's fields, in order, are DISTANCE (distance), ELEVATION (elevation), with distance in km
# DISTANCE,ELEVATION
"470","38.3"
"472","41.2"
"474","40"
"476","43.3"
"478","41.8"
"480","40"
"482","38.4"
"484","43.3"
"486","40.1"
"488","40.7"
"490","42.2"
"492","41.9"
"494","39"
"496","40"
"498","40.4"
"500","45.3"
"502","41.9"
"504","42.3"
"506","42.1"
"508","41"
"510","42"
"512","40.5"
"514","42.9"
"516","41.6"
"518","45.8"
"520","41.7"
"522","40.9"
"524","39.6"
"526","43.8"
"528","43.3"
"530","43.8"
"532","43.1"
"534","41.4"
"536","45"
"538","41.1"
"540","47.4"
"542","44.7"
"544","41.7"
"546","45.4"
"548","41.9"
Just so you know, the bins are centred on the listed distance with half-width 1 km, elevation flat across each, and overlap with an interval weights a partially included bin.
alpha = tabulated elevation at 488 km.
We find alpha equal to 40.7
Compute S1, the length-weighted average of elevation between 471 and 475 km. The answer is 40.6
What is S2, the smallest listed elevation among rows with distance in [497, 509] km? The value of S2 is 40.4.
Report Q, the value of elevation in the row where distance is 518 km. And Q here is 45.8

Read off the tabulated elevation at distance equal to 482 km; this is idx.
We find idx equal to 38.4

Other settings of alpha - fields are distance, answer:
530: 43.8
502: 41.9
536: 45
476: 43.3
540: 47.4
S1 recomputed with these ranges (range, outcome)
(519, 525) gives 40.7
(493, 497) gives 39.5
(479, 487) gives 40.4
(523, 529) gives 42.2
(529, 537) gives 43.3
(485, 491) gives 41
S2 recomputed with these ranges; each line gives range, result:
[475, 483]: 38.4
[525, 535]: 41.4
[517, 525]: 39.6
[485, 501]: 39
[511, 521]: 40.5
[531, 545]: 41.1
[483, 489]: 40.1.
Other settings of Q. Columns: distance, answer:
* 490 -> 42.2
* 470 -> 38.3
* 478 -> 41.8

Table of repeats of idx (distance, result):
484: 43.3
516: 41.6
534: 41.4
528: 43.3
